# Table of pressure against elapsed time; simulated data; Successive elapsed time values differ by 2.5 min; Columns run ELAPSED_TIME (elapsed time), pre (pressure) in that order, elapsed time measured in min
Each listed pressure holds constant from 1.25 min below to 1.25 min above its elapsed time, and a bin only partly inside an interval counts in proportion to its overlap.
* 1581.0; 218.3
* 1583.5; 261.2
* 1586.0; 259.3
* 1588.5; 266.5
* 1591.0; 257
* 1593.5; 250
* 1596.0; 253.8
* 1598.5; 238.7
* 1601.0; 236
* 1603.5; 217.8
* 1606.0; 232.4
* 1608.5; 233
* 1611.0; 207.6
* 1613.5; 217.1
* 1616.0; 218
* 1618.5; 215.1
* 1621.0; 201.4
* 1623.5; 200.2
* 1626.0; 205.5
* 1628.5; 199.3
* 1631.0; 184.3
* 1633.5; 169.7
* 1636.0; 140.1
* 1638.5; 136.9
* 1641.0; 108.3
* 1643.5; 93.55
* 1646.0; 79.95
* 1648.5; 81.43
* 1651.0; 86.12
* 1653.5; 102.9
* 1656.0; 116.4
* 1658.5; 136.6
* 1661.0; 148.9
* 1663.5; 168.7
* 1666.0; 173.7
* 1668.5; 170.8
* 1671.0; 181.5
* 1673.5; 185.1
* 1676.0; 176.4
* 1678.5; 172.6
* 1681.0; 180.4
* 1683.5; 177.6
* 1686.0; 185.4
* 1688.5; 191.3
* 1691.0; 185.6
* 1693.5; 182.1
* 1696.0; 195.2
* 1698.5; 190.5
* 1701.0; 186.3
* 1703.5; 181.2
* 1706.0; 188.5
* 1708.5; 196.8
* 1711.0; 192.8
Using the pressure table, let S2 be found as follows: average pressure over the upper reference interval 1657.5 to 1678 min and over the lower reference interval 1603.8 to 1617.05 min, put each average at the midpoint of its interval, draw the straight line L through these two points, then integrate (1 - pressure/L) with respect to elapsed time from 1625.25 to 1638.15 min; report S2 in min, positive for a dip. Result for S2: 1.68 min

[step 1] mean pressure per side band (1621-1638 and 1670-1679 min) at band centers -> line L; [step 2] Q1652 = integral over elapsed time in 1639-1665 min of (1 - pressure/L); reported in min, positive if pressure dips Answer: 9.7 min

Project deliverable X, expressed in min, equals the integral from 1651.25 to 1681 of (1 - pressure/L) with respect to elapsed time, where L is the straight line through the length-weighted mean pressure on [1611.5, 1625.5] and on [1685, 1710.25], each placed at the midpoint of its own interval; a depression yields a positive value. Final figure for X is 6.1 min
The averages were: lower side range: 210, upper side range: 188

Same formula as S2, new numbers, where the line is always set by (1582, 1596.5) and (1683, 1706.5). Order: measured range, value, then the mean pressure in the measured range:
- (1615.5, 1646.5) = 8.7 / 166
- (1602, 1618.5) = 1.5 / 221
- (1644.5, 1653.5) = 5.5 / 85.6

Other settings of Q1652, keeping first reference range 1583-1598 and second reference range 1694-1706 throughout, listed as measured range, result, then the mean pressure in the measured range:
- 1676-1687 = 1.16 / 179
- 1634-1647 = 6.34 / 116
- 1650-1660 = 4.81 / 112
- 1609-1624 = 1.81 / 212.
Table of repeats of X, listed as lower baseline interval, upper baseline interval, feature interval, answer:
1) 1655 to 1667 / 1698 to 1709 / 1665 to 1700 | -2.8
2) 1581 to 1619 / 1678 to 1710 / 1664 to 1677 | 1.4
